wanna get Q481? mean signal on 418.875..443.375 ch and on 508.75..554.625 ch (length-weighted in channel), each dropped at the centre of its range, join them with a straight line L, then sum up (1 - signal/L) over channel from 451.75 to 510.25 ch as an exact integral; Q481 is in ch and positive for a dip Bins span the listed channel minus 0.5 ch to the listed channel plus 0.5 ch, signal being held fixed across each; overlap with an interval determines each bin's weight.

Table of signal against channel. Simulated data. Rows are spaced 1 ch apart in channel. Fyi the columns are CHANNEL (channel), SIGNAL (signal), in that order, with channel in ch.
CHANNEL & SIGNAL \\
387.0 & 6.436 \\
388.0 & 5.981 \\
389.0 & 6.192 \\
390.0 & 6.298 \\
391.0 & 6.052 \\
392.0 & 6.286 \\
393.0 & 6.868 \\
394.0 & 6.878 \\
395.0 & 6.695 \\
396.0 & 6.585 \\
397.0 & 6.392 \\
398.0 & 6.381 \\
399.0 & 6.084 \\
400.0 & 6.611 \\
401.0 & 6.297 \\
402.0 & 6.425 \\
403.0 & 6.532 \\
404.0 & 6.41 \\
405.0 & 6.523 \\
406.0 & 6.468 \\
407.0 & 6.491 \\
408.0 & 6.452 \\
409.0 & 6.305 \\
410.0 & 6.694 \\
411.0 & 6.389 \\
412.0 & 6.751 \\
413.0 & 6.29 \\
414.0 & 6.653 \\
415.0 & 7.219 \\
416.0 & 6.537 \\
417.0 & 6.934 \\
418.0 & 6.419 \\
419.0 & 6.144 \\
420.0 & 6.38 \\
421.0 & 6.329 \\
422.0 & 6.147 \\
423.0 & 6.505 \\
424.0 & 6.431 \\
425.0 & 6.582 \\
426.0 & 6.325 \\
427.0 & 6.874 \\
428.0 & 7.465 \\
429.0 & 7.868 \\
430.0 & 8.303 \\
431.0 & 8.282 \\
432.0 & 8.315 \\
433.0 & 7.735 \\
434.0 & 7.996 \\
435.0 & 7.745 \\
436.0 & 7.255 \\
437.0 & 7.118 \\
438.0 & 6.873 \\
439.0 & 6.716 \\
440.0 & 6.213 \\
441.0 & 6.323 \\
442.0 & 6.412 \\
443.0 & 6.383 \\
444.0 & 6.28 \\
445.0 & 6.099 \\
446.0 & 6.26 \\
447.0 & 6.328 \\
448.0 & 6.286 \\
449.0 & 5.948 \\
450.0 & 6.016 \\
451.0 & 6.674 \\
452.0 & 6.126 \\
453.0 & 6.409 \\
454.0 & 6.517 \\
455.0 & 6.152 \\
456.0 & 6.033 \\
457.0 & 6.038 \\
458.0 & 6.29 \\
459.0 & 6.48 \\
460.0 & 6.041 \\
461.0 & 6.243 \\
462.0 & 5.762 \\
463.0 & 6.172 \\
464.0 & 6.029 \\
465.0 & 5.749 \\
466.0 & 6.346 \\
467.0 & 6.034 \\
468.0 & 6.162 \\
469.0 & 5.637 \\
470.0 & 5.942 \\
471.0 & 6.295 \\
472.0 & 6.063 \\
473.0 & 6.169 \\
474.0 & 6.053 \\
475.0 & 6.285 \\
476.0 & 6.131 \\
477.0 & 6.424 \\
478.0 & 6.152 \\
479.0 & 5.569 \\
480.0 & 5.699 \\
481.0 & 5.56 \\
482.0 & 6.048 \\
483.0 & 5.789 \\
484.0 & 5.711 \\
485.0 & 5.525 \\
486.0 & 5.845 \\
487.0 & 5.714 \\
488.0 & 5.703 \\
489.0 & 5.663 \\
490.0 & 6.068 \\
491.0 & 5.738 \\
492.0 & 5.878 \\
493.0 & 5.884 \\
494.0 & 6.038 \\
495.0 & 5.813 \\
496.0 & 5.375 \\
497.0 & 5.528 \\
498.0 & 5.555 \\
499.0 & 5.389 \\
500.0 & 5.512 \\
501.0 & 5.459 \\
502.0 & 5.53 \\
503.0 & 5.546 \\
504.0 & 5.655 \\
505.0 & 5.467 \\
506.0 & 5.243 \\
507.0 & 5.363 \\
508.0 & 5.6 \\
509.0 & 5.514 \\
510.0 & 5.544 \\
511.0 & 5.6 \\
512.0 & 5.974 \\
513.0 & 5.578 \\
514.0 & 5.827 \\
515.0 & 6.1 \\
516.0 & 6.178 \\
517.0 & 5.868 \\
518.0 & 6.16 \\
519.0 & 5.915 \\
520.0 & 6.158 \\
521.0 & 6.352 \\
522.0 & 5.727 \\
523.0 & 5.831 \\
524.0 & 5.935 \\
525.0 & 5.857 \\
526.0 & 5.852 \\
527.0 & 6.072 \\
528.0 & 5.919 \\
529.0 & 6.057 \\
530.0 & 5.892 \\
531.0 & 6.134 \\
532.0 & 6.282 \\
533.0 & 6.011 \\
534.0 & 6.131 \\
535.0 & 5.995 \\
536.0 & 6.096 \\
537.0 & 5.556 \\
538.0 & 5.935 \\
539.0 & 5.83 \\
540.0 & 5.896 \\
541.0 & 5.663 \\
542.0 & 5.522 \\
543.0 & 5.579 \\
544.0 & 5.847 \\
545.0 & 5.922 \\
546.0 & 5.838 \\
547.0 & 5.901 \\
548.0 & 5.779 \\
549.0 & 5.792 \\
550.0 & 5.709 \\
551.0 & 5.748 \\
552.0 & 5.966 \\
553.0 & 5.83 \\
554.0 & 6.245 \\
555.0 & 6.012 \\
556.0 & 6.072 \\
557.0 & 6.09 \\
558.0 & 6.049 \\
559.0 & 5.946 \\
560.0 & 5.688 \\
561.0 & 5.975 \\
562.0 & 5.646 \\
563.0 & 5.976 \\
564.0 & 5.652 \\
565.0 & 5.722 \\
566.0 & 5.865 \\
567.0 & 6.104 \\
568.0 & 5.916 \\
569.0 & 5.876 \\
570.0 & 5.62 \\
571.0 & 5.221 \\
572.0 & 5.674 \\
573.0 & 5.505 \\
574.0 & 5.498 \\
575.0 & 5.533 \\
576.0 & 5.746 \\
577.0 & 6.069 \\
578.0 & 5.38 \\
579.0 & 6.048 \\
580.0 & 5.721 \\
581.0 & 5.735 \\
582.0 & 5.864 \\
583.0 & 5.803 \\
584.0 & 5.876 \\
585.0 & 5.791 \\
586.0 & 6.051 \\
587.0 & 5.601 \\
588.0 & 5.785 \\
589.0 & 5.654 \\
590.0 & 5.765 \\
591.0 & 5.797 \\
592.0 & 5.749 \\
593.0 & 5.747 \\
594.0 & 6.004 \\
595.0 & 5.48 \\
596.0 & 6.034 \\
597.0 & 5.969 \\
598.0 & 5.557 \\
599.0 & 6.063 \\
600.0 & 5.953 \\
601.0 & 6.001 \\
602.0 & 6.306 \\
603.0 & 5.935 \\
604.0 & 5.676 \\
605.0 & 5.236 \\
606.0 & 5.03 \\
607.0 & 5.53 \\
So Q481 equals 5.33 ch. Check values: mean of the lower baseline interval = 7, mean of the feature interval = 5.87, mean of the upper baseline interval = 5.9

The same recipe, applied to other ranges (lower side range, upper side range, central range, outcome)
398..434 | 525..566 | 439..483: 2.2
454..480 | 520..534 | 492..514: 1.6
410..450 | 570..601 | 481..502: 2.2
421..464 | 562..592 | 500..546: 2.2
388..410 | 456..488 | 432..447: -1.6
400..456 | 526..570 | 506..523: 0.8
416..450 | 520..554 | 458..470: 0.9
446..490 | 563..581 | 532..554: -0.2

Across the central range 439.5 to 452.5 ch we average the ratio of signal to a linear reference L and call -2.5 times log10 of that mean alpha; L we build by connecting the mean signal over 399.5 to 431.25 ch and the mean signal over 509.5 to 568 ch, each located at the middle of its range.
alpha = 0.04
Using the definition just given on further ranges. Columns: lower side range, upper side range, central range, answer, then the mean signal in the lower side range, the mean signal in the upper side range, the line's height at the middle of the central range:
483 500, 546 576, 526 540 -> -0.04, 5.71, 5.81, 5.77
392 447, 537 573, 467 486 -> 0.07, 6.73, 5.82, 6.35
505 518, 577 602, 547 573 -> -0.01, 5.71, 5.82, 5.78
